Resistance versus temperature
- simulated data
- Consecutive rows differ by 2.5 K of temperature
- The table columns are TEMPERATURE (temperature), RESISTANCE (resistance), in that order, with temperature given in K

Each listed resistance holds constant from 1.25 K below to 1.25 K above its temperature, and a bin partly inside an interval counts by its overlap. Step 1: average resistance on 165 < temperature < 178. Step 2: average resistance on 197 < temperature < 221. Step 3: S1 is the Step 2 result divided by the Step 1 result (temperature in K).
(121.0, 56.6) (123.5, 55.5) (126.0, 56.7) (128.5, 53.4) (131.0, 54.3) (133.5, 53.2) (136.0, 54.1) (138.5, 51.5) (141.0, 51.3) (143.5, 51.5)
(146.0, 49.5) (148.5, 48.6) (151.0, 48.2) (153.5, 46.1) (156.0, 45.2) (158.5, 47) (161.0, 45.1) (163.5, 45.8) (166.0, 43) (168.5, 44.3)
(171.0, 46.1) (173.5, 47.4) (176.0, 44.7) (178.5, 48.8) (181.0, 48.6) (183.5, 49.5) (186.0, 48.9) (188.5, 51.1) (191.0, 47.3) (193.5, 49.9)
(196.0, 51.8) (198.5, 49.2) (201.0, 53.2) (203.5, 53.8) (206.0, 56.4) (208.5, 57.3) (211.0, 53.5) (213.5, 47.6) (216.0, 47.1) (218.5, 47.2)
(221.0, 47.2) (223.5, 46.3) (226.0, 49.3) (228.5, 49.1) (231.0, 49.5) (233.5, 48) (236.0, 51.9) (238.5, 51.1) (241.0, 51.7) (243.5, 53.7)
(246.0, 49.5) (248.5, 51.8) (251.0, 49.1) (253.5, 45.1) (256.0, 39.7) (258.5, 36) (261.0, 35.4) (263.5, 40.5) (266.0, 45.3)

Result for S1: 1.1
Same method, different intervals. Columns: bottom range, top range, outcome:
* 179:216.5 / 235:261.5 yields 0.92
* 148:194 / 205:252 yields 1.07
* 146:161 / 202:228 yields 1.07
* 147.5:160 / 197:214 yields 1.13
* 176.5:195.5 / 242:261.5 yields 0.93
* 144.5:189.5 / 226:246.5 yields 1.07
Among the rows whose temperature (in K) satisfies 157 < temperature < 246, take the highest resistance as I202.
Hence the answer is 57.3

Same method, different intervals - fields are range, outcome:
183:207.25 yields 56.4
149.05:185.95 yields 49.5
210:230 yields 53.5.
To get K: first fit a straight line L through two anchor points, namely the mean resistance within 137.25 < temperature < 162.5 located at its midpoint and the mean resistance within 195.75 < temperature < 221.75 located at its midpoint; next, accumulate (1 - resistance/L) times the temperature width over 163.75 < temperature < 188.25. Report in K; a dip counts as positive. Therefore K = 1.4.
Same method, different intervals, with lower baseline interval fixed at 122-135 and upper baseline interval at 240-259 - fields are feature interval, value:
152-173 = 2.9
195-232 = -0.7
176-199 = 0.9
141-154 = 1.1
